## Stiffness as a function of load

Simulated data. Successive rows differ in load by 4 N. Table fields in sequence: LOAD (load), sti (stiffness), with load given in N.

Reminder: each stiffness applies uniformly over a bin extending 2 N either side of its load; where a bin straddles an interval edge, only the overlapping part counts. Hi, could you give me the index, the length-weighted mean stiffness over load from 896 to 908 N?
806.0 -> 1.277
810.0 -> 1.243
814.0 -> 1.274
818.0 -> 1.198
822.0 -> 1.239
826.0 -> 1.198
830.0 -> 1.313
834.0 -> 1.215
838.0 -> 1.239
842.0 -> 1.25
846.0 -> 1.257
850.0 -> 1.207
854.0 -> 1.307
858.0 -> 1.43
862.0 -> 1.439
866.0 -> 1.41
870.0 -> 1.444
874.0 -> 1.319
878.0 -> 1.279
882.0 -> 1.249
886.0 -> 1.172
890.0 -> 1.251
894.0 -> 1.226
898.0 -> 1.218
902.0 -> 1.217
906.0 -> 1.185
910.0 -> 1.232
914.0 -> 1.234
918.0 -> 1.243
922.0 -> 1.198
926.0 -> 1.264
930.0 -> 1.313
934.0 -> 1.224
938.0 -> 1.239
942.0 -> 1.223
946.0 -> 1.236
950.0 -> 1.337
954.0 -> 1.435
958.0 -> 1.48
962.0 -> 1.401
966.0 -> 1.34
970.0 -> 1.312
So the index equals 1.21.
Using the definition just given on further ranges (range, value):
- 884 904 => 1.22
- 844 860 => 1.3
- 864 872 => 1.43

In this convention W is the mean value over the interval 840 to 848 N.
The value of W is 1.25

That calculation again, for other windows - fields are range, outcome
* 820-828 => 1.22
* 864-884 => 1.34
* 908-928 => 1.23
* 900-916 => 1.22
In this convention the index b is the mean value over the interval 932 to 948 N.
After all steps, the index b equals 1.23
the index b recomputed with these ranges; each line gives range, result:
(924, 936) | 1.27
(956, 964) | 1.44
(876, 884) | 1.26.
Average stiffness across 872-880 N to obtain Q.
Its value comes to 1.3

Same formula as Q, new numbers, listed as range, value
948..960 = 1.42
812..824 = 1.24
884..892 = 1.21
